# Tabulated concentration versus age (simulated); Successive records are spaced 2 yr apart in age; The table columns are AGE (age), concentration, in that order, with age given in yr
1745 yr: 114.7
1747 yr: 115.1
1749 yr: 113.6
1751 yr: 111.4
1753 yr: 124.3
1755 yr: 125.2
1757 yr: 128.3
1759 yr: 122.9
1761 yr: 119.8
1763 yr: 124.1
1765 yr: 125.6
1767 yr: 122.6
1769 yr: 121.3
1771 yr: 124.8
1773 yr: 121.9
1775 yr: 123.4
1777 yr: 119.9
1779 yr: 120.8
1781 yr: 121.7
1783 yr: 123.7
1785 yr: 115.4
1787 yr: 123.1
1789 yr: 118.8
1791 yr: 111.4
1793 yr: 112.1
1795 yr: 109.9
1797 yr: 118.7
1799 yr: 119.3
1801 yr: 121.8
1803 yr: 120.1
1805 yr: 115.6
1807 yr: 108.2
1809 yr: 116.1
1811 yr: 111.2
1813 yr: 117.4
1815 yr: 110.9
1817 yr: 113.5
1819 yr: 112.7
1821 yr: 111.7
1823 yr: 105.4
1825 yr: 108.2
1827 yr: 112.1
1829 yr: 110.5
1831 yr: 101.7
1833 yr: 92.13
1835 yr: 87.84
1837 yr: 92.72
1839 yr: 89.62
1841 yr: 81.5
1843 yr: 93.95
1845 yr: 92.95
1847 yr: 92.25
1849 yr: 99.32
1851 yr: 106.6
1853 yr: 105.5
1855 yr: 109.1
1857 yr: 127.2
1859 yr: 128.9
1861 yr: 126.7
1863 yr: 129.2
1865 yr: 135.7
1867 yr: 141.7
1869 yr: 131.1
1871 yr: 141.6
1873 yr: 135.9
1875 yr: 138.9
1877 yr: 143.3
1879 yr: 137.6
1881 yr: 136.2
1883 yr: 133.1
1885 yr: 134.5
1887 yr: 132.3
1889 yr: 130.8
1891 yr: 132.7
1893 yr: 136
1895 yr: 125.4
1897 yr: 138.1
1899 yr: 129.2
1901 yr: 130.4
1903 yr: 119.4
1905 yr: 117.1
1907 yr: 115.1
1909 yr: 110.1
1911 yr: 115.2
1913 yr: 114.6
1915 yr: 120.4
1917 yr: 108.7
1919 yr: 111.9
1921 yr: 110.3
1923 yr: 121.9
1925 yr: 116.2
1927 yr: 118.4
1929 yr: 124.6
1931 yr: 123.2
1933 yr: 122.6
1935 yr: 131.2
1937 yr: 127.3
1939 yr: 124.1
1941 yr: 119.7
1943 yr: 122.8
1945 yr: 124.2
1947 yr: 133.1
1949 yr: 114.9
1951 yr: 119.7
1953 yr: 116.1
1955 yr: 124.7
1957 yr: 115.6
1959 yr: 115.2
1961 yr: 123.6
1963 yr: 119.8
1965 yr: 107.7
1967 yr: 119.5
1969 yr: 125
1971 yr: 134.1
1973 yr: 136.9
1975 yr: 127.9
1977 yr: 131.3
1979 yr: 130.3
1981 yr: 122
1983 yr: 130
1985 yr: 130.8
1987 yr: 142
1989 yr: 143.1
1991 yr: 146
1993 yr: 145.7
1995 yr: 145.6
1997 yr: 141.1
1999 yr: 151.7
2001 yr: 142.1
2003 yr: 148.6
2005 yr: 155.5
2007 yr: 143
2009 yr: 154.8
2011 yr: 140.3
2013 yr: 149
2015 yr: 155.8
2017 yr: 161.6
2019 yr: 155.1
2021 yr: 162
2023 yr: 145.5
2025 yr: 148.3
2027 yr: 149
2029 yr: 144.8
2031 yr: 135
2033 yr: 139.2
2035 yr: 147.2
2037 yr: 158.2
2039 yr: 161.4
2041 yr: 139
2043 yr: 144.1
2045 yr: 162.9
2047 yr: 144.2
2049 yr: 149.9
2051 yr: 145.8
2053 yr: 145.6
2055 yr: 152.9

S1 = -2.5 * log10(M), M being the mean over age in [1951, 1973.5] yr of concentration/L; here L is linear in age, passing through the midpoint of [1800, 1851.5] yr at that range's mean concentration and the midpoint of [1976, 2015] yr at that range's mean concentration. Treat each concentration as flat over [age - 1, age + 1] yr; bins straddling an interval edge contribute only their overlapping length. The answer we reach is 0.12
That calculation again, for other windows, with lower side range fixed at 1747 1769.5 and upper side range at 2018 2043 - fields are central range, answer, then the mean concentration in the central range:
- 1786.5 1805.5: 0.07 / 117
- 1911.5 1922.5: 0.20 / 114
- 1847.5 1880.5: 0.04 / 127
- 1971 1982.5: 0.10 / 130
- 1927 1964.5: 0.15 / 122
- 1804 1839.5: 0.19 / 107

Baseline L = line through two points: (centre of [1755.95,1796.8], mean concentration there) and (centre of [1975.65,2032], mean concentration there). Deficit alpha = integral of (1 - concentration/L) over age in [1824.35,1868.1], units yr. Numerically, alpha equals 7.0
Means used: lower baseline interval 121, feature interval 108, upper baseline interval 145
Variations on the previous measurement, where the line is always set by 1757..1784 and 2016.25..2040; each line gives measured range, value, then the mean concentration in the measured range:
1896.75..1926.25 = 4.2 yr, 118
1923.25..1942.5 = 2.4 yr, 123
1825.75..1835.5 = 2.1 yr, 102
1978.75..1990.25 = 1.0 yr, 133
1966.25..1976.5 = 1.1 yr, 129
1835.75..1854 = 5.0 yr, 94.8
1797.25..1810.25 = 1.0 yr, 117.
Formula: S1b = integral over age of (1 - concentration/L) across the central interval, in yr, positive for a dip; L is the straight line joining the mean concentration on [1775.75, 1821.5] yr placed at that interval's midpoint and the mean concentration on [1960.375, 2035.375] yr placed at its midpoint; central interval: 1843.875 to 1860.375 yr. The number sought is 2.0 yr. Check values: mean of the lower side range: 116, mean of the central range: 108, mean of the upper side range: 140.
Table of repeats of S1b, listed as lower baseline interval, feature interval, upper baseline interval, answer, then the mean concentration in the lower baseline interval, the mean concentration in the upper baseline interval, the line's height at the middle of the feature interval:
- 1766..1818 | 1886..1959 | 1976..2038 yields 6.60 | 118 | 145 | 134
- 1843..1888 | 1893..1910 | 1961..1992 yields 0.33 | 125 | 130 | 126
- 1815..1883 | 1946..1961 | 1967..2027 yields 1.59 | 115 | 143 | 134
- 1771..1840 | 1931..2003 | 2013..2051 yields 5.37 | 113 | 150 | 139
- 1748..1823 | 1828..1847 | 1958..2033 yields 4.60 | 118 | 139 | 124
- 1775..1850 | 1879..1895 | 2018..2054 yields -1.44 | 109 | 149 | 122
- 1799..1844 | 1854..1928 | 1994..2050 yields -3.54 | 106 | 149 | 121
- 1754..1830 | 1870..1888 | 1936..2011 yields -1.86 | 118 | 131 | 124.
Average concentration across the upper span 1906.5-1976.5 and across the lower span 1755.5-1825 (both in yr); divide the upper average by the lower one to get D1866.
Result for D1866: 1.0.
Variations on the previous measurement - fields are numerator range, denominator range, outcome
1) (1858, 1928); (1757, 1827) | 1.08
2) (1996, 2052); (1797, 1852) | 1.41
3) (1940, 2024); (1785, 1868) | 1.22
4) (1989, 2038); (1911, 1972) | 1.23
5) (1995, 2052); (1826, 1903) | 1.25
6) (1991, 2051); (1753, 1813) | 1.24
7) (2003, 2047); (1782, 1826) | 1.31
